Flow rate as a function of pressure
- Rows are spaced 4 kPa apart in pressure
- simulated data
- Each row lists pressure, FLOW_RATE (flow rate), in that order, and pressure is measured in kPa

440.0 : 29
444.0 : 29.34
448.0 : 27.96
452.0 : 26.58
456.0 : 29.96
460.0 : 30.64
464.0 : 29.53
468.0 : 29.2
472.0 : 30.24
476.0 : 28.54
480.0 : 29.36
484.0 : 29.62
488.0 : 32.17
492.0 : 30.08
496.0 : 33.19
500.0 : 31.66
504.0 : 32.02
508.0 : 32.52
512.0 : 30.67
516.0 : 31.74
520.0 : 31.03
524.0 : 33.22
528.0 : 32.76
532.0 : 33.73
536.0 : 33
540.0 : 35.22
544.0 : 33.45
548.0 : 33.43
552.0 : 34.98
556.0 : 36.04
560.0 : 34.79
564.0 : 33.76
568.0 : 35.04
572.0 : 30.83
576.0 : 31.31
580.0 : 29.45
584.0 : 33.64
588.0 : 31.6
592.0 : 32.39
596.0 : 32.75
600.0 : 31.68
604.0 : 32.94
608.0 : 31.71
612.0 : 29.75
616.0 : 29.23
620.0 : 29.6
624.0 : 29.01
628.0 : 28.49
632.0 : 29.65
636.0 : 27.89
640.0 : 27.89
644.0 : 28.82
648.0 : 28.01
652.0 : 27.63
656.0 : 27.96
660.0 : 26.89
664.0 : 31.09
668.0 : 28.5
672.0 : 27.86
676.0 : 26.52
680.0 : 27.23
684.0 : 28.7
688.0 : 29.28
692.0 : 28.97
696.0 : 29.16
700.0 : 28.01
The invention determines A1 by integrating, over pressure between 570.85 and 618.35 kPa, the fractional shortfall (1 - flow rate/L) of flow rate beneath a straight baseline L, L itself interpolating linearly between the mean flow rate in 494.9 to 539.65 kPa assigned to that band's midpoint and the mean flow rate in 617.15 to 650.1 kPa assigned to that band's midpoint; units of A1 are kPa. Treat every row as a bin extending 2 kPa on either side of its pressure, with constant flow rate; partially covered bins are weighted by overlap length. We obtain -2.4 kPa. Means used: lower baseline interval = 32.4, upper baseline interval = 28.7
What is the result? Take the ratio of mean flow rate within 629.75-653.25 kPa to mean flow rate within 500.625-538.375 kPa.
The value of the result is 0.88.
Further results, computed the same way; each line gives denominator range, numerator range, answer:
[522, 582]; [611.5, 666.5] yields 0.86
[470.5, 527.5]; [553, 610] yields 1.05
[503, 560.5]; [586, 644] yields 0.91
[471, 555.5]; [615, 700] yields 0.89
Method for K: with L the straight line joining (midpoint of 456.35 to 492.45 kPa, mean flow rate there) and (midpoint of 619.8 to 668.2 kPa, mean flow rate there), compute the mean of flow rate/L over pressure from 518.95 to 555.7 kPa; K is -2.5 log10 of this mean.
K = -0.14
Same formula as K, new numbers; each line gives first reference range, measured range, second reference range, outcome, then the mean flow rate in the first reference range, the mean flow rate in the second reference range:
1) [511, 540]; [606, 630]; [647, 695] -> 0.007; 32.6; 28.2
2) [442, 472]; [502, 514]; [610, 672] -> -0.098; 29.1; 28.7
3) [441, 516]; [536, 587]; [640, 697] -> -0.141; 30.2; 28.3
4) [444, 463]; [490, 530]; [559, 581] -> -0.042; 28.9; 32.6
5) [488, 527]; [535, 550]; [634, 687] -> -0.095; 31.8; 28.1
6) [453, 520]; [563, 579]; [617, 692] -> -0.103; 30.6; 28.4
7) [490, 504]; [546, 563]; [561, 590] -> -0.084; 31.7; 32.3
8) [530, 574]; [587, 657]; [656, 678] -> 0.023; 34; 28.2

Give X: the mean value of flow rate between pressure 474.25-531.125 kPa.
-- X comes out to 31.4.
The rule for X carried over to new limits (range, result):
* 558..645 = 31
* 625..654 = 28.4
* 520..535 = 32.9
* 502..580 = 33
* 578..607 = 32.1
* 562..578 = 32.7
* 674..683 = 27.1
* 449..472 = 29.2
